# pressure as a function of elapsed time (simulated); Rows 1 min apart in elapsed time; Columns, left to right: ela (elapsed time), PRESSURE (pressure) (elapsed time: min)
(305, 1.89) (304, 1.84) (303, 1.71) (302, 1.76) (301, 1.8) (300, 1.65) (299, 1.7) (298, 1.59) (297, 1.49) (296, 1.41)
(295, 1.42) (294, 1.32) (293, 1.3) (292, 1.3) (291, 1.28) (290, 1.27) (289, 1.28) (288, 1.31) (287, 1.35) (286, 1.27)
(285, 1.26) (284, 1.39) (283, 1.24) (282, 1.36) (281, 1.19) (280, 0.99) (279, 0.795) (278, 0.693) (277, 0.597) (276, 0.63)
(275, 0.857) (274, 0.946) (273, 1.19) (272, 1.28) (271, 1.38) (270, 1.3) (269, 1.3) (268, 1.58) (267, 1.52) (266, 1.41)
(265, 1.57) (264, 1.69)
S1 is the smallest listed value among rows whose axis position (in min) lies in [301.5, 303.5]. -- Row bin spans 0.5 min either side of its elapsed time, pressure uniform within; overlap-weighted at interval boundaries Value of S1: 1.71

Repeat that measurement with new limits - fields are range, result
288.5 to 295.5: 1.27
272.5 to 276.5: 0.63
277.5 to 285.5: 0.693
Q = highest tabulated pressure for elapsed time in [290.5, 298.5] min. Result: 1.59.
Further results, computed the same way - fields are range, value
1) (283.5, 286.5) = 1.39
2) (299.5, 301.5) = 1.8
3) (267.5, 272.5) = 1.58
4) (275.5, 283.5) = 1.36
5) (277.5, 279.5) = 0.795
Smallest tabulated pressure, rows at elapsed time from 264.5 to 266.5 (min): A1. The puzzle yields 1.41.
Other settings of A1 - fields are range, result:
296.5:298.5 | 1.49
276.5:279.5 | 0.597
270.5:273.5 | 1.19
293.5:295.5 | 1.32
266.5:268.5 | 1.52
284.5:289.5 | 1.26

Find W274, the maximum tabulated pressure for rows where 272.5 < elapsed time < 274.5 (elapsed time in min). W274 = 1.19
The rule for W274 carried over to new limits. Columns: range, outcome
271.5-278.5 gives 1.28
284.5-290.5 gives 1.35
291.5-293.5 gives 1.3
